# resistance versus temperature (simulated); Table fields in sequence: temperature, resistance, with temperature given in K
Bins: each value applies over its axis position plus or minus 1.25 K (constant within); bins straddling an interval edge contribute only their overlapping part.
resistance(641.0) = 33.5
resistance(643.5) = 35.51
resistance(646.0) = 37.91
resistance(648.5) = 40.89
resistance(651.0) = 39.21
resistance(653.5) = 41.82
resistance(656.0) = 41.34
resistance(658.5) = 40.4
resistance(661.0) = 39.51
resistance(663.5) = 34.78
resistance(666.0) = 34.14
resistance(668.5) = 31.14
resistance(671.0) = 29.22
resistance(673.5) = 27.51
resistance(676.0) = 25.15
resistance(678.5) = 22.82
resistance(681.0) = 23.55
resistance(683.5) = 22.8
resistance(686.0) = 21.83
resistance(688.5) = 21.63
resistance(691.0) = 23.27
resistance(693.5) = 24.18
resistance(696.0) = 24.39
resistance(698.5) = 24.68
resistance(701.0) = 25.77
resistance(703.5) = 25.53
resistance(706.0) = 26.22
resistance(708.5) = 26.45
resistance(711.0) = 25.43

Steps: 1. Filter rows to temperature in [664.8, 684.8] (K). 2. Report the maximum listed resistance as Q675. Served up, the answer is 34.14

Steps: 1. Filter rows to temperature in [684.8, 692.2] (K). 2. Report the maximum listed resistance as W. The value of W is 23.27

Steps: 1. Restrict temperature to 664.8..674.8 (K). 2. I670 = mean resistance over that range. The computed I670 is 30.5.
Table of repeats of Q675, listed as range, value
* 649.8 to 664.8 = 41.82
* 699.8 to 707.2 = 26.22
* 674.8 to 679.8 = 25.15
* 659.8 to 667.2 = 39.51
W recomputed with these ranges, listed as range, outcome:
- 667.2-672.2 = 31.14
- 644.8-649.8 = 40.89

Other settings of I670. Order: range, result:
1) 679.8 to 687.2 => 22.7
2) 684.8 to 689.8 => 21.7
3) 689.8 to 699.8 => 24.1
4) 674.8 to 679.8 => 24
